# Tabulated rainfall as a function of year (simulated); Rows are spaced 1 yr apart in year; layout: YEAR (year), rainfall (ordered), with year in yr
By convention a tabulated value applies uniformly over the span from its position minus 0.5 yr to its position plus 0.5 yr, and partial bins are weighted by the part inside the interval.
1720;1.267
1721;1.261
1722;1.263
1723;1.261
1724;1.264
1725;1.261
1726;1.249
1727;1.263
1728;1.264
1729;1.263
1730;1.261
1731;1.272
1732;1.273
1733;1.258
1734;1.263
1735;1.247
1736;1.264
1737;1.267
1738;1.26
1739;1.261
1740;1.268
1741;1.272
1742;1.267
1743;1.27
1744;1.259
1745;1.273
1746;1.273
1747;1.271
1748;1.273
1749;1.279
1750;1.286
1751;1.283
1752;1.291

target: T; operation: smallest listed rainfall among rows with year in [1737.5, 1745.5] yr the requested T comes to 1.259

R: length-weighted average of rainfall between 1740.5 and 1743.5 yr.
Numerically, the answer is 1.27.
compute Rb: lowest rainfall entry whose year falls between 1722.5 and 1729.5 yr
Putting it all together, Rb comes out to 1.249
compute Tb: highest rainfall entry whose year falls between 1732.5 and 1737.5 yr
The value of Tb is 1.267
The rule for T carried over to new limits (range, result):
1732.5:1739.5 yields 1.247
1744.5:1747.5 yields 1.271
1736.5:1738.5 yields 1.26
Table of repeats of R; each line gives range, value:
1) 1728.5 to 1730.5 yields 1.26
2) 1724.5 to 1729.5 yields 1.26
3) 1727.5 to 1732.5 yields 1.27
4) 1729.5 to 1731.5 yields 1.27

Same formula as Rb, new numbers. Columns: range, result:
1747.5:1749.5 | 1.273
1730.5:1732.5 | 1.272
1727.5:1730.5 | 1.261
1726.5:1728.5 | 1.263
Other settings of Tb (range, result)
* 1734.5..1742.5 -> 1.272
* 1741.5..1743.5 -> 1.27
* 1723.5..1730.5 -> 1.264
